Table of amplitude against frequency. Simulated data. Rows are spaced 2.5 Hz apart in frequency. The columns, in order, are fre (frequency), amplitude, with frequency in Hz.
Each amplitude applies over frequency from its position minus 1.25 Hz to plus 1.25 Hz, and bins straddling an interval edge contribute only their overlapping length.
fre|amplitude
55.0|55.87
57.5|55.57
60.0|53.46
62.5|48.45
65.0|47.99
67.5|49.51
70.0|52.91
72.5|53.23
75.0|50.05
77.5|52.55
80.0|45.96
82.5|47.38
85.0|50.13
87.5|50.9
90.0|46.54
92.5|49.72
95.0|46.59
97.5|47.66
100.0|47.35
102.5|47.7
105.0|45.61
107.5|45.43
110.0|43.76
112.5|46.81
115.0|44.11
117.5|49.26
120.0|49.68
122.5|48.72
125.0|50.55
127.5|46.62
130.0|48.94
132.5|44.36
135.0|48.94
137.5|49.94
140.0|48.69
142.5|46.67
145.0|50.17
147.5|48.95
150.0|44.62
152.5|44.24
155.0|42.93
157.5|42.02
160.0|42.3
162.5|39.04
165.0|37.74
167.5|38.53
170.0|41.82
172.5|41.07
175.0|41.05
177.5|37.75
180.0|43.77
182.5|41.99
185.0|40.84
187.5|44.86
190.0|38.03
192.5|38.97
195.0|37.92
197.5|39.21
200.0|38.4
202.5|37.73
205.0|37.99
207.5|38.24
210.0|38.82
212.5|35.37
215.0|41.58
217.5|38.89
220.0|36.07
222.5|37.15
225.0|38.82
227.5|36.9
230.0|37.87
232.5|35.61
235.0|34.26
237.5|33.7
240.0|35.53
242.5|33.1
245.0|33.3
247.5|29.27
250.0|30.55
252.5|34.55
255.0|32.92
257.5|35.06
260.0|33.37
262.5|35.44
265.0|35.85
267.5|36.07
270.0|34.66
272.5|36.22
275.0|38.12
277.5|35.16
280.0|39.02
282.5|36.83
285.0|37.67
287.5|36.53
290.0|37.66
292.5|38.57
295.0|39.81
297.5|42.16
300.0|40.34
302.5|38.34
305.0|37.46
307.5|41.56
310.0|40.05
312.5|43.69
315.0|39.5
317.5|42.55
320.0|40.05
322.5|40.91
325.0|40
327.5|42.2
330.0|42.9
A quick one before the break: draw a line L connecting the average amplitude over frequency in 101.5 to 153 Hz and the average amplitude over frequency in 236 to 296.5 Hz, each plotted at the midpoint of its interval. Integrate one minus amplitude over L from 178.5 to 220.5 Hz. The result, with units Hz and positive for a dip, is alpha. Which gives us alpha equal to 1.81 Hz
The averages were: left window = 47.4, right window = 35.4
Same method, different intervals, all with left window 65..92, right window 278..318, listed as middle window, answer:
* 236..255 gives 4.07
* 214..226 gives 1.29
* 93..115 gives 1.02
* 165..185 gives 2.01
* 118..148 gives -0.83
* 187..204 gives 2.00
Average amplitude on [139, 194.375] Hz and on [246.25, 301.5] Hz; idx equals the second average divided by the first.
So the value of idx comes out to 0.85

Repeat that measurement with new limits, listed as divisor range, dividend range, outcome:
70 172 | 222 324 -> 0.79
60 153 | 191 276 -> 0.75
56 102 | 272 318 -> 0.78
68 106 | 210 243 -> 0.75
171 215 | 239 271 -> 0.85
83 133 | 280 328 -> 0.84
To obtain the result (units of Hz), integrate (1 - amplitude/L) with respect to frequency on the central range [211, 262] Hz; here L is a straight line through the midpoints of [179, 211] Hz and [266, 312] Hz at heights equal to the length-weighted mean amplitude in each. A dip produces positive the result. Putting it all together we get 5.0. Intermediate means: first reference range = 39.7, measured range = 35.2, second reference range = 38.2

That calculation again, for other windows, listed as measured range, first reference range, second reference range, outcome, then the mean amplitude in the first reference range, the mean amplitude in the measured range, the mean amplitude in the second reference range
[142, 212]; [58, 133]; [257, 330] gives 5.19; 48.5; 41.2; 38.6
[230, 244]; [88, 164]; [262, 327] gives 2.26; 46.6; 34.7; 38.7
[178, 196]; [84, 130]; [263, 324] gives 1.22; 47.6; 40.8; 38.7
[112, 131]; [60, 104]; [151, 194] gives -1.05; 49.2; 48.1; 41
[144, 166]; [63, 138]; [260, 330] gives 1.00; 48.3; 43.5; 38.7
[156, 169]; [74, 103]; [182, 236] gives 0.71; 48.6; 40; 38.4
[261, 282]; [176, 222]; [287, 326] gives 1.83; 39.2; 36.3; 40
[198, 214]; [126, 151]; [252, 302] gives 1.74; 47.8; 37.9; 36.9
